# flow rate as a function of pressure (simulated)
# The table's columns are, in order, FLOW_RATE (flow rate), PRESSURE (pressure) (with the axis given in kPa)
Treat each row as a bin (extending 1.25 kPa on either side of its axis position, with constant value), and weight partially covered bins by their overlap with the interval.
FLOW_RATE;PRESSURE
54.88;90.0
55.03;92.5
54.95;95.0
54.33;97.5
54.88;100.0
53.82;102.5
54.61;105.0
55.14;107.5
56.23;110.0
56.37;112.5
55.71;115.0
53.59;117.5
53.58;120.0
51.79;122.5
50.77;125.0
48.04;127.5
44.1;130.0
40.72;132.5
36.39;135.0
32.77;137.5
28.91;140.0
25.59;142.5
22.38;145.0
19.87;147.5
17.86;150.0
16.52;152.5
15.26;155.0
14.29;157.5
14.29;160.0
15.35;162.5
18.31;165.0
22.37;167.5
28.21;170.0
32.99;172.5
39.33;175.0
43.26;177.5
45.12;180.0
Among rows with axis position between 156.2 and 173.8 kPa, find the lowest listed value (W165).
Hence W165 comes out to 14.29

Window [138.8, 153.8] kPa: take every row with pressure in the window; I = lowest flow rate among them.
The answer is 16.52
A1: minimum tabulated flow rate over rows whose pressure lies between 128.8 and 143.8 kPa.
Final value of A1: 25.59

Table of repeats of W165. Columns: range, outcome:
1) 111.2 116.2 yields 55.71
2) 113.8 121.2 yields 53.58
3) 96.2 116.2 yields 53.82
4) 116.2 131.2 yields 44.1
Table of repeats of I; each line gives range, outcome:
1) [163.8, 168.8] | 18.31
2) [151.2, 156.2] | 15.26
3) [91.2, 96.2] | 54.95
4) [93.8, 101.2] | 54.33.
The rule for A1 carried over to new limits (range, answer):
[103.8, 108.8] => 54.61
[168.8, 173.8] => 28.21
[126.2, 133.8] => 40.72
